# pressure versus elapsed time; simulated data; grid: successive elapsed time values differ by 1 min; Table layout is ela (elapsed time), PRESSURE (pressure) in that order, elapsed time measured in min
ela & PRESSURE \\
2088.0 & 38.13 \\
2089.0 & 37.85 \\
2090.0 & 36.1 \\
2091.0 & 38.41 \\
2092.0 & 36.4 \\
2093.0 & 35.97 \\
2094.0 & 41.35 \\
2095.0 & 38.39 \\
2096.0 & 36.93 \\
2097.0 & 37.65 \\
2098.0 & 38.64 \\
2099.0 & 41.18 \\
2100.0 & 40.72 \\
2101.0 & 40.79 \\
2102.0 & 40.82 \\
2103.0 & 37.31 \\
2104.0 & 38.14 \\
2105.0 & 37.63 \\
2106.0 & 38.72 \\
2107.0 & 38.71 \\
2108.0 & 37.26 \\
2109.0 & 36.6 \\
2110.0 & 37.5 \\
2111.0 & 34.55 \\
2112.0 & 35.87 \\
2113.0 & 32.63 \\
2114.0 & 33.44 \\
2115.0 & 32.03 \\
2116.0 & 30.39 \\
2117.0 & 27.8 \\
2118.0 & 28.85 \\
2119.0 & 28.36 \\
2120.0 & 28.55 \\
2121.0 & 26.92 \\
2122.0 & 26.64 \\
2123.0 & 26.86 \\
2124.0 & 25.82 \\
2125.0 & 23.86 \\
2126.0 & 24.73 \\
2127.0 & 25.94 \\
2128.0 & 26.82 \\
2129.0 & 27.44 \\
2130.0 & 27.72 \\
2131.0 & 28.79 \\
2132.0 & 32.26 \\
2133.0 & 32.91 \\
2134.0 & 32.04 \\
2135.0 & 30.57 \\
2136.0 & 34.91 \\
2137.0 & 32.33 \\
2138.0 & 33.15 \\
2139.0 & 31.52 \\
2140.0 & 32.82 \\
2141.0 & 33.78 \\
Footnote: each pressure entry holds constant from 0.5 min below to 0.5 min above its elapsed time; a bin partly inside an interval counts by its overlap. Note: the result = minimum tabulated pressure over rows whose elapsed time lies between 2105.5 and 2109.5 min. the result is 36.6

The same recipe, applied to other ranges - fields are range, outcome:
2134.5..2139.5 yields 30.57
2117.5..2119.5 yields 28.36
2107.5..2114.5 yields 32.63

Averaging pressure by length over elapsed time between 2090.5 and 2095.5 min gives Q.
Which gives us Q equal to 38.1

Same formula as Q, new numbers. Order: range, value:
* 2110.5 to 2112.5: 35.2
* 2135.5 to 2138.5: 33.5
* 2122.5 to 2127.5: 25.4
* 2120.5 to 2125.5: 26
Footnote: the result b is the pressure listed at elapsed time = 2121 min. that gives 26.92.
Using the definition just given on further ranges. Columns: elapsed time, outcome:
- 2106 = 38.72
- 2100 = 40.72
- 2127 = 25.94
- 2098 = 38.64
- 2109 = 36.6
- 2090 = 36.1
